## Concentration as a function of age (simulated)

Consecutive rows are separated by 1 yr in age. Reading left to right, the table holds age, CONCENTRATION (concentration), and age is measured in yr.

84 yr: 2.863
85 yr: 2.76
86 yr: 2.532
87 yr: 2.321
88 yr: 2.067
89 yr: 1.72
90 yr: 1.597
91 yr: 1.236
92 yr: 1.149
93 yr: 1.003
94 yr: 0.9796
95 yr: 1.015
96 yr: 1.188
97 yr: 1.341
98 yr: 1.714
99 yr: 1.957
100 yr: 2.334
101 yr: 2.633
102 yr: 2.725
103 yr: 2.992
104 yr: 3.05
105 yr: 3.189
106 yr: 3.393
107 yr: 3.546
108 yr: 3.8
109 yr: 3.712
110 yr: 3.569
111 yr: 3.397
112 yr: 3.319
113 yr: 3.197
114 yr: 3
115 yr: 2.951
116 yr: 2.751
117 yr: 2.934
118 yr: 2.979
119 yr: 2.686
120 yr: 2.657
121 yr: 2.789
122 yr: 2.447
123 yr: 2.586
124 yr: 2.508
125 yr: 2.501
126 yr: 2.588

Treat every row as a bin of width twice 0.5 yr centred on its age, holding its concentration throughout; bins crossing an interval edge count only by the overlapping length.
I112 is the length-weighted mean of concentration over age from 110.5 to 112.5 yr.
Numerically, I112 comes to 3.36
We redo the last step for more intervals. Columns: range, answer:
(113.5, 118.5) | 2.92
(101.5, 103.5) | 2.86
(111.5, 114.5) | 3.17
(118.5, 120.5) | 2.67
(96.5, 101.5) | 2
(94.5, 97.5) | 1.18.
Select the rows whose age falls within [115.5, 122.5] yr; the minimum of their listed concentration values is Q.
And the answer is 2.447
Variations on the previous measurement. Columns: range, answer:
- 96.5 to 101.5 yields 1.341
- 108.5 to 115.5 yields 2.951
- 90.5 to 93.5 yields 1.003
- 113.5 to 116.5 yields 2.751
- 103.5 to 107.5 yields 3.05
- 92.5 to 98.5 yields 0.9796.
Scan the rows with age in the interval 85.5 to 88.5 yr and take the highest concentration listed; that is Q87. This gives 2.532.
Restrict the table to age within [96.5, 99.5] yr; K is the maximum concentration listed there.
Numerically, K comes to 1.957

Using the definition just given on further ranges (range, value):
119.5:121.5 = 2.789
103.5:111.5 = 3.8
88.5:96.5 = 1.72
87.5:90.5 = 2.067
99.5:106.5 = 3.393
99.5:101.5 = 2.633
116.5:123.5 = 2.979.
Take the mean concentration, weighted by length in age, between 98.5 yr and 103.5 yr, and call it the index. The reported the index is 2.53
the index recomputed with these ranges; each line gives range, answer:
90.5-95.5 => 1.08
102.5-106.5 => 3.16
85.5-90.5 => 2.05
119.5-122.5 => 2.63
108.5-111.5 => 3.56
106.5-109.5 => 3.69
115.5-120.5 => 2.8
